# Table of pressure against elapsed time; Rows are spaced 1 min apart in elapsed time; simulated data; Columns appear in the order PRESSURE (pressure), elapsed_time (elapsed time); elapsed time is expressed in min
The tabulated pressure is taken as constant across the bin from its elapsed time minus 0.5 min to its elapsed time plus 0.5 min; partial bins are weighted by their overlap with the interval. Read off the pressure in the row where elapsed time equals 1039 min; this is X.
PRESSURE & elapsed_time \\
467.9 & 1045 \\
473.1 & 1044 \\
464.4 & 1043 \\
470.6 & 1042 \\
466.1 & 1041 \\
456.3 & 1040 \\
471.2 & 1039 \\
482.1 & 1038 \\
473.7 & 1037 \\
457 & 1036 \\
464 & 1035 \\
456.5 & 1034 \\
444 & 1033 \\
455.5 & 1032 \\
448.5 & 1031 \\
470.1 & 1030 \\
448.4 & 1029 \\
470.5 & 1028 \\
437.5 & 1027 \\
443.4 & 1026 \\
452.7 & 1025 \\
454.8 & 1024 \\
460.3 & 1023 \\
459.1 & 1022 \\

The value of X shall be 471.2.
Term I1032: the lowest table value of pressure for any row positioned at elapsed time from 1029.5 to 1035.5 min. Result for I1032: 444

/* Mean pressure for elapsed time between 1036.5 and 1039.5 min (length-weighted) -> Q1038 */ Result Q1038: 476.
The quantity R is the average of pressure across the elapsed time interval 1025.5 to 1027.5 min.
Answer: 440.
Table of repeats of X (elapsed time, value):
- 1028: 470.5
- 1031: 448.5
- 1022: 459.1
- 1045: 467.9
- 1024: 454.8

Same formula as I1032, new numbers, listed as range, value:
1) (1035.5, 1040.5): 456.3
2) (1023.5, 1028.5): 437.5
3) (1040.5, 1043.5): 464.4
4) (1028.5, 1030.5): 448.4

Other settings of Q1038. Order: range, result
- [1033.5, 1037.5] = 463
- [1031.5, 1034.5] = 452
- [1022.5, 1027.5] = 450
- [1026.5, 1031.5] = 455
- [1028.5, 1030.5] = 459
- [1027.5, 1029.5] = 459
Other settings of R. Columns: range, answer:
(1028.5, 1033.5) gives 453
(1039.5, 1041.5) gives 461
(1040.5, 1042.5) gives 468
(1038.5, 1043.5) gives 466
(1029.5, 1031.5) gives 459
